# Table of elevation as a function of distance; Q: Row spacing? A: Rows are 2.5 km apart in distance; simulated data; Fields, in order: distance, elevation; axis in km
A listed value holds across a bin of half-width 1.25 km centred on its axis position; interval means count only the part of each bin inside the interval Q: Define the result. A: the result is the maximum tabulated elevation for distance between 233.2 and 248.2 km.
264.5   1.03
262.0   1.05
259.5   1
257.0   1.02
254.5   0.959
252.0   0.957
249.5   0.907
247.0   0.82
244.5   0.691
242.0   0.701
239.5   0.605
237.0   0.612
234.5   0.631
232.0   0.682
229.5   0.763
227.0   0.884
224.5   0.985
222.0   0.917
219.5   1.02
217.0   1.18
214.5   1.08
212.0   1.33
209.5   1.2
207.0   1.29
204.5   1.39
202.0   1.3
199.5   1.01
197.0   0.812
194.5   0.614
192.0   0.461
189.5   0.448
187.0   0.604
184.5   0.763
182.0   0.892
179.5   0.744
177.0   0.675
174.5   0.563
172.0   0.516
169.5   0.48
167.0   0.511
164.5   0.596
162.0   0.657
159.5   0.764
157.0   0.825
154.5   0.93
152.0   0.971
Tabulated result 0.82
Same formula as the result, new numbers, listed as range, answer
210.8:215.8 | 1.33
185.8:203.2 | 1.3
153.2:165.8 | 0.93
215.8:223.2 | 1.18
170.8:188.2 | 0.892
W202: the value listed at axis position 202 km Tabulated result 1.3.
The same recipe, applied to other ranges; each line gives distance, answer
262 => 1.05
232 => 0.682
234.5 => 0.631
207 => 1.29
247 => 0.82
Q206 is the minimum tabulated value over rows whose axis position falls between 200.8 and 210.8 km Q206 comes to 1.2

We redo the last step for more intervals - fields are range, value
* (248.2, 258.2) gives 0.907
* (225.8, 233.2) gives 0.682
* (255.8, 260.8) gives 1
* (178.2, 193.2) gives 0.448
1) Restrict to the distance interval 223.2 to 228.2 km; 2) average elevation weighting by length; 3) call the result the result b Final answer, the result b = 0.935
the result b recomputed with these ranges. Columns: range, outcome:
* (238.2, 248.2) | 0.703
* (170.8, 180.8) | 0.626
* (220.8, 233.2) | 0.847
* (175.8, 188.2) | 0.736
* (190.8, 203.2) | 0.839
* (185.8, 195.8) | 0.533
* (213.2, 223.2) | 1.05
